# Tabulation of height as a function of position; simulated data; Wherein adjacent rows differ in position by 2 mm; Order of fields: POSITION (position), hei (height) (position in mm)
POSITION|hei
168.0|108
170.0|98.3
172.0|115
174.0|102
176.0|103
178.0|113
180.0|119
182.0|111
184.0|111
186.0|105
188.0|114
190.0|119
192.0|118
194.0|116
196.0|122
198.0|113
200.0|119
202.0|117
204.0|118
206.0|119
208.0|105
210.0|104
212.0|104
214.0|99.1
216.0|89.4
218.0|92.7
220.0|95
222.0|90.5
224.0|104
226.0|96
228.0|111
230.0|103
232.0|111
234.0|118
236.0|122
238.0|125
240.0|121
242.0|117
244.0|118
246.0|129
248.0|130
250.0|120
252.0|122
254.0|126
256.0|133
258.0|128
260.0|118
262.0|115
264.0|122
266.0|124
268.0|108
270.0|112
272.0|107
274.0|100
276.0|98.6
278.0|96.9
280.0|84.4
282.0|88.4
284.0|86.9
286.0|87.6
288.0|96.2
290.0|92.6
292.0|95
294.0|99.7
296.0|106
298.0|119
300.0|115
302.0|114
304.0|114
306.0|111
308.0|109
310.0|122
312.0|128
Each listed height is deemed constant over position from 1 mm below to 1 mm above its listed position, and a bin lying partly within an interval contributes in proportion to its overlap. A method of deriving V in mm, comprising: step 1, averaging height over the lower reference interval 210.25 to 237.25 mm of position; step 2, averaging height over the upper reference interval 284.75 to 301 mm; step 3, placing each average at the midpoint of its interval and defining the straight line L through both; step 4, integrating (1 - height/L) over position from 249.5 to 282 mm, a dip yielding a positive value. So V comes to -3.4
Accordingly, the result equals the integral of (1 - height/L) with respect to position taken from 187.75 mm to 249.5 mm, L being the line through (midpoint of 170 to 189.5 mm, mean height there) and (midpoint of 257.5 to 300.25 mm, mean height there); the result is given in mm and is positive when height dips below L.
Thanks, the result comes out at -2.3 mm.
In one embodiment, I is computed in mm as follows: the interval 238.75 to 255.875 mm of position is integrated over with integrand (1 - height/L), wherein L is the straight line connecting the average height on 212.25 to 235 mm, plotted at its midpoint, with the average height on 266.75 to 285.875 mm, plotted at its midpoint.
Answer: -4.1 mm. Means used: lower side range 101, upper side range 97.9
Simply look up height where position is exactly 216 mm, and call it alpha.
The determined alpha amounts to 89.4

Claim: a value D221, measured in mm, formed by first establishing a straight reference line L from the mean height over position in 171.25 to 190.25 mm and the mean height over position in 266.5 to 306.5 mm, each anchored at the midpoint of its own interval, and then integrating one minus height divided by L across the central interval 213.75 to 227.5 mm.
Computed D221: 1.5 mm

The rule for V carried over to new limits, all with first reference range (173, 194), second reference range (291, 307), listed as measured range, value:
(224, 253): -1.7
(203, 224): 1.8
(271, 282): 1.3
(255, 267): -1.4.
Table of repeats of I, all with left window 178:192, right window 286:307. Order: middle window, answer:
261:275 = -0.7 mm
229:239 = -0.5 mm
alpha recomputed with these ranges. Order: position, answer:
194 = 116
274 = 100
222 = 90.5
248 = 130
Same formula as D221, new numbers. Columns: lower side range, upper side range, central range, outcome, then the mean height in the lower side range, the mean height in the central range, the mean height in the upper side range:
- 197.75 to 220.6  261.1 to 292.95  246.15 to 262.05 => -3.4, 106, 125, 101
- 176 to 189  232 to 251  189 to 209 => -0.4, 111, 117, 122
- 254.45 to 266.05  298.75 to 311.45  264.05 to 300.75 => 5.5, 123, 101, 115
